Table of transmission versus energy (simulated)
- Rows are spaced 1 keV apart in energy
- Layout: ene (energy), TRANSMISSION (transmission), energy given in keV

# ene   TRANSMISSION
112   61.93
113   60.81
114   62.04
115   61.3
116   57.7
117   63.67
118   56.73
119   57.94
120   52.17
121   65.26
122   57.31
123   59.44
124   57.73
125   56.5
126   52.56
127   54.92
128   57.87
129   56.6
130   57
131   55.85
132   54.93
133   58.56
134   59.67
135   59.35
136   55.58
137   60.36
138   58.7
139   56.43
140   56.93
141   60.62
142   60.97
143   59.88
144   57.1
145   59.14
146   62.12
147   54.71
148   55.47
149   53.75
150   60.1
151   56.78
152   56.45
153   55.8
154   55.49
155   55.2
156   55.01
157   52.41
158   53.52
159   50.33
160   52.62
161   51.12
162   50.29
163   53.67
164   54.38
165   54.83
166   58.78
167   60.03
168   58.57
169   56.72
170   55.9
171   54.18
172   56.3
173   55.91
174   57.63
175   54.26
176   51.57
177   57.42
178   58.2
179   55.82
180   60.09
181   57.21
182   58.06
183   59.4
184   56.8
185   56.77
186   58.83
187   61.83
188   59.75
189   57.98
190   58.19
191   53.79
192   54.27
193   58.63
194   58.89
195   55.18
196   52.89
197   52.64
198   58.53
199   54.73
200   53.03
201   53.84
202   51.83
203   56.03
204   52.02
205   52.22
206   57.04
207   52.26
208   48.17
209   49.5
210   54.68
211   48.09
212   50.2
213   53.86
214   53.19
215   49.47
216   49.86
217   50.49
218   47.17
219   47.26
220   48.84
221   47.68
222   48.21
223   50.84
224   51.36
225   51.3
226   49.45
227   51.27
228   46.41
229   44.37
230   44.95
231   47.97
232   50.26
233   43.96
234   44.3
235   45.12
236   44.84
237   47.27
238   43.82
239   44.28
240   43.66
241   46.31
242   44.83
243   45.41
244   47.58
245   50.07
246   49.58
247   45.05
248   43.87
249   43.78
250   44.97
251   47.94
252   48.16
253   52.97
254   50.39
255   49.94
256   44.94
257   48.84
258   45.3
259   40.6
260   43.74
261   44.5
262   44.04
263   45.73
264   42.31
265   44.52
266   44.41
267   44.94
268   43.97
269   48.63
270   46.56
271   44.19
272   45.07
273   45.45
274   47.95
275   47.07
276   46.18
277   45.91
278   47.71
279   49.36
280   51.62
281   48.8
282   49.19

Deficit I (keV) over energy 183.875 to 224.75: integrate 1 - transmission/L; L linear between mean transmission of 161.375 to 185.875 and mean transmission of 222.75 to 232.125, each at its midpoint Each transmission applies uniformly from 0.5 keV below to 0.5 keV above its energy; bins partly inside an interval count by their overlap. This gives -1.0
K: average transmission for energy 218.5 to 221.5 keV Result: 47.9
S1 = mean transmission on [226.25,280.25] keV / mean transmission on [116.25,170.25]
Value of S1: 0.81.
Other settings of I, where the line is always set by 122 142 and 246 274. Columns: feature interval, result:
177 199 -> -2.06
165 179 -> -0.69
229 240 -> 0.60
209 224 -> -0.07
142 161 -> -0.07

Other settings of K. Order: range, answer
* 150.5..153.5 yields 56.3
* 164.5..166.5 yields 56.8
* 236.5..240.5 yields 44.8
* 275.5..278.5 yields 46.6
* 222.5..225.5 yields 51.2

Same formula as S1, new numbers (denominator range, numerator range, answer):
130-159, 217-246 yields 0.83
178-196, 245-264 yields 0.80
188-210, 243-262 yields 0.86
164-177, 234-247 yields 0.82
